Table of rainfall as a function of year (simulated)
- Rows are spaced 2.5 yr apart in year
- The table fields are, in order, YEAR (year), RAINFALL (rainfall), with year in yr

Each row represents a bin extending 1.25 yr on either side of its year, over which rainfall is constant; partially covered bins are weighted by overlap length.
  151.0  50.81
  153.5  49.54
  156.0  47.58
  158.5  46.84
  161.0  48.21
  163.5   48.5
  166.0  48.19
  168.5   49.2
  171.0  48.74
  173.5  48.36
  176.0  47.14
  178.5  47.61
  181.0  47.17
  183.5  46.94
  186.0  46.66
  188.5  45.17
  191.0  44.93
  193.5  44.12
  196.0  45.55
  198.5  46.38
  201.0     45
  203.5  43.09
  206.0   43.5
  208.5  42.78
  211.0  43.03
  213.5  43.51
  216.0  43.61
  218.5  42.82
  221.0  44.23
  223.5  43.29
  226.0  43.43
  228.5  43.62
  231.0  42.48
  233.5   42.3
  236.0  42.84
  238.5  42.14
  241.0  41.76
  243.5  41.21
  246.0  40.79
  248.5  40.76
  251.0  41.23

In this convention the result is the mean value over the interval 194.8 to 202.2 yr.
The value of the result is 45.6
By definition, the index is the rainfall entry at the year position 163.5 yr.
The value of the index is 48.5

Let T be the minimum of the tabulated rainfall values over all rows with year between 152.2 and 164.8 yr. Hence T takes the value 46.84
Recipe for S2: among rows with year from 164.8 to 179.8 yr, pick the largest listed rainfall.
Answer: 49.2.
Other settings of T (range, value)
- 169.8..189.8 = 45.17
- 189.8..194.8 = 44.12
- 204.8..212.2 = 42.78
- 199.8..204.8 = 43.09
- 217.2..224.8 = 42.82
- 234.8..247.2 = 40.79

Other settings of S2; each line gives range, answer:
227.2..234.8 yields 43.62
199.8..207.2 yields 45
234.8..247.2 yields 42.84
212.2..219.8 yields 43.61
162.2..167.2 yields 48.5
